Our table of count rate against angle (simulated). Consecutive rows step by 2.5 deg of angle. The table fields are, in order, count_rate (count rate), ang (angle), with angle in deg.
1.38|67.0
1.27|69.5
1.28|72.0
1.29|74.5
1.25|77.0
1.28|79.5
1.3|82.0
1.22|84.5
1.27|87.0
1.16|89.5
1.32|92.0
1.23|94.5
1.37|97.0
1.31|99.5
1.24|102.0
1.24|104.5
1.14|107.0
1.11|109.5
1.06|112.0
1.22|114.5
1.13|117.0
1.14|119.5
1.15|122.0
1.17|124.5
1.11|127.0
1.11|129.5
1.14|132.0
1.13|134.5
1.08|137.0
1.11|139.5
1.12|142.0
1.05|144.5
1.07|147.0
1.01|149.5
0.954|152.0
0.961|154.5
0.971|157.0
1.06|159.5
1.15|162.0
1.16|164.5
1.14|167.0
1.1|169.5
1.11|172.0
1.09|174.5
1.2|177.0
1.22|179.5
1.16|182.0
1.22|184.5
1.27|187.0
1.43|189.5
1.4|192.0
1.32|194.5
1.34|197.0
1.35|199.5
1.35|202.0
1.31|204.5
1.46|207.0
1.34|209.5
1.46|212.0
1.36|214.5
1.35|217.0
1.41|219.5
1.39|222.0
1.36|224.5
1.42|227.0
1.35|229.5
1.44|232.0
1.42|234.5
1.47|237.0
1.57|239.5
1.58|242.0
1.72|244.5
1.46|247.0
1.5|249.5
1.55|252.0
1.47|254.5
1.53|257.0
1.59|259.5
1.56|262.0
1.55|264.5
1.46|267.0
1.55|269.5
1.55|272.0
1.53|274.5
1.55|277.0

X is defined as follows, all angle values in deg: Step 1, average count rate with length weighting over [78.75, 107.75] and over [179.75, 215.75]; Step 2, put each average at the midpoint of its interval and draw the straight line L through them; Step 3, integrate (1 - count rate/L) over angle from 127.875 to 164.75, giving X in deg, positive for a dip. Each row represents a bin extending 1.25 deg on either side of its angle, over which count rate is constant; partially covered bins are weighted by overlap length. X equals 6.49 deg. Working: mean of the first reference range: 1.26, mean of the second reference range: 1.34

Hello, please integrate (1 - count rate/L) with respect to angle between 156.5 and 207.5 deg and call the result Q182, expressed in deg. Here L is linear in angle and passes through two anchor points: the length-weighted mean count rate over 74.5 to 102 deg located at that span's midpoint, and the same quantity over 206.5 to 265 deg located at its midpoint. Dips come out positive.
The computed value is 6.2 deg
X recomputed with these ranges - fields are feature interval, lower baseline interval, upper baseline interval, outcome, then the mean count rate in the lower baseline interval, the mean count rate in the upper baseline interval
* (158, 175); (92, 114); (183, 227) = 2.5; 1.22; 1.36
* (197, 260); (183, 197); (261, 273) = -0.6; 1.33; 1.53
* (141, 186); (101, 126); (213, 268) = 6.6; 1.16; 1.48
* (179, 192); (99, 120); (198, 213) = 0.6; 1.17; 1.38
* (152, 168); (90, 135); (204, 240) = 2.7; 1.18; 1.41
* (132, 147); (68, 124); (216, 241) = 2.2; 1.23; 1.42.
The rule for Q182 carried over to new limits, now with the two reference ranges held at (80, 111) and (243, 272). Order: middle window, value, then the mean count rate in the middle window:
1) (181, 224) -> 2.7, 1.35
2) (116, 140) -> 3.2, 1.13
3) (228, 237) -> 0.5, 1.41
